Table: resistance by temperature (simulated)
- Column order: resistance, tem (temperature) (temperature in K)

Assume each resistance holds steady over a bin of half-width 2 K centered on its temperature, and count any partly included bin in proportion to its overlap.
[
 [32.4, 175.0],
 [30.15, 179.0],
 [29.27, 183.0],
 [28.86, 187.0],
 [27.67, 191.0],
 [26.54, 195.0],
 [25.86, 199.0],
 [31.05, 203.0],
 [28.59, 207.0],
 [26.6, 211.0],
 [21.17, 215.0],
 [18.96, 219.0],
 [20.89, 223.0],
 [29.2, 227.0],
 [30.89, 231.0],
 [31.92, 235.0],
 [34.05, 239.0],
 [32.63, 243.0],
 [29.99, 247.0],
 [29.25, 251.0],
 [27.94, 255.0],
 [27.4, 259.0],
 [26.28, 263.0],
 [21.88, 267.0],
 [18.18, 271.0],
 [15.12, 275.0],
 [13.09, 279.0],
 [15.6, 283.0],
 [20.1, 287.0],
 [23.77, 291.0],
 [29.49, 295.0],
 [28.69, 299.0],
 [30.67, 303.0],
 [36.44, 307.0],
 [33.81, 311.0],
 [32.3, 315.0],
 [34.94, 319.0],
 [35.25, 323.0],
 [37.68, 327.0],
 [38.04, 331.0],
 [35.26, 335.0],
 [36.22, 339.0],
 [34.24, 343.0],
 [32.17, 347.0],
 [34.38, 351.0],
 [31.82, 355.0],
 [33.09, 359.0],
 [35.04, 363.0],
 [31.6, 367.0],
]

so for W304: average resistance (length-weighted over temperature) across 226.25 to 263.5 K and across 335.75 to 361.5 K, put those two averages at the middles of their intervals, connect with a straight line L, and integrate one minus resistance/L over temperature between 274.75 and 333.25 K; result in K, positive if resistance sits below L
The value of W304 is 6.5 K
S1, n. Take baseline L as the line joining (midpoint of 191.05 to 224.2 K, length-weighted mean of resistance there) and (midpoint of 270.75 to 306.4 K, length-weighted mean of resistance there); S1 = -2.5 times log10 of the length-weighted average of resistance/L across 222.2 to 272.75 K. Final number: -0.17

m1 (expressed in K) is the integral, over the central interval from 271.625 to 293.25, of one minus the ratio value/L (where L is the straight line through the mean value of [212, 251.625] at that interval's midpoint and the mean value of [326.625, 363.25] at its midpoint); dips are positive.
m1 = 9.2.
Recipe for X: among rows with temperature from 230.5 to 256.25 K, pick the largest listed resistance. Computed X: 34.05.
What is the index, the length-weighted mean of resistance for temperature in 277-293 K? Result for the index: 18.1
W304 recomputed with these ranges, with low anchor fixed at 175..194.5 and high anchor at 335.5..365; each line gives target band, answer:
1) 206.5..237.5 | 4.32 K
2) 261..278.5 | 6.56 K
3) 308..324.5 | -0.62 K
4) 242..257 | 0.60 K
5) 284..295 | 3.23 K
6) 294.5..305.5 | 0.86 K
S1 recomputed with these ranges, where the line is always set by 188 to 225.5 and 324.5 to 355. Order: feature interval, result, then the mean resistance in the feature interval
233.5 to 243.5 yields -0.19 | 32.9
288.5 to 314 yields 0.07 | 30.3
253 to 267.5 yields 0.12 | 26.3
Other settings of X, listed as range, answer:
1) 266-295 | 29.49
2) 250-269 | 29.25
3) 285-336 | 38.04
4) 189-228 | 31.05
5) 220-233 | 30.89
